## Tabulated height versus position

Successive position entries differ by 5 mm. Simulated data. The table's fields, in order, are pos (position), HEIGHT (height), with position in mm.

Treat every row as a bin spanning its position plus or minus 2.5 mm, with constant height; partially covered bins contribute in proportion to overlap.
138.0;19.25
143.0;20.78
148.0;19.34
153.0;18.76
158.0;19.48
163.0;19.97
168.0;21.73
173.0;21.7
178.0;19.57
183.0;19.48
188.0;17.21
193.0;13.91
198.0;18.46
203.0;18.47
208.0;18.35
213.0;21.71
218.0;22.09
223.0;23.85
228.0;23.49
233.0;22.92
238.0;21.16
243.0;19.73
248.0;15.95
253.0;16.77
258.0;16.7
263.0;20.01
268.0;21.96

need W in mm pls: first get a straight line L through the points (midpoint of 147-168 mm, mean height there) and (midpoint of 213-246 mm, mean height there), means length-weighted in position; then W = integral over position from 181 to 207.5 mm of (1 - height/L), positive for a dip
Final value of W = 4.3 mm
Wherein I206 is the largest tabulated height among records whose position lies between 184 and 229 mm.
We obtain 23.85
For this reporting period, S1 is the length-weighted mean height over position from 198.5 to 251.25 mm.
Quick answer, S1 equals 20.6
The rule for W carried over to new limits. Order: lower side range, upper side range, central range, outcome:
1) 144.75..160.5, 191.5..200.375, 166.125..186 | -3.10 mm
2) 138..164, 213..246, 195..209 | 1.94 mm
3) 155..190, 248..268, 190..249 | -3.75 mm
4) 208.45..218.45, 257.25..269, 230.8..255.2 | 1.20 mm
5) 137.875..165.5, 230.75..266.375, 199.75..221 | -0.98 mm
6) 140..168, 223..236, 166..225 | 5.57 mm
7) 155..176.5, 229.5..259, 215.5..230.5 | -2.77 mm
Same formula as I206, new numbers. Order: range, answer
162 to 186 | 21.73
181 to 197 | 19.48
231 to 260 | 22.92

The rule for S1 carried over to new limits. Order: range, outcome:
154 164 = 19.5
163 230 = 20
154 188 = 20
